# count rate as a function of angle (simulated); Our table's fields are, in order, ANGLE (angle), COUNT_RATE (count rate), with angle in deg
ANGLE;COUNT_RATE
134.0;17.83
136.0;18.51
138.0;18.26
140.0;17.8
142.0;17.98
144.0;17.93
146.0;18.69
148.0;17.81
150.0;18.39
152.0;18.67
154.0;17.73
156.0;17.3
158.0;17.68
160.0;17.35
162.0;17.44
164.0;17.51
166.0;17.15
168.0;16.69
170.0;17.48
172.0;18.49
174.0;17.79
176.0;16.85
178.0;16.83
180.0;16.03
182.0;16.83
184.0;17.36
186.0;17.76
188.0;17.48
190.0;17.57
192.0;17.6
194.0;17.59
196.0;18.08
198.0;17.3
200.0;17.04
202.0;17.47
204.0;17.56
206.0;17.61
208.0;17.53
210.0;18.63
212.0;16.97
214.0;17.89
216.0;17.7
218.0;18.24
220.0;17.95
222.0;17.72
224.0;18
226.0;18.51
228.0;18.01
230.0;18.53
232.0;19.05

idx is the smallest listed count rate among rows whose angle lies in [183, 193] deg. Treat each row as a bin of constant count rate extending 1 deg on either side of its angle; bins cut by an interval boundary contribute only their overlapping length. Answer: 17.36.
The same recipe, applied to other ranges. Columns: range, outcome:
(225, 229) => 18.01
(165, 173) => 16.69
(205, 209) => 17.53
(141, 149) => 17.81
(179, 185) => 16.03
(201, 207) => 17.47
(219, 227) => 17.72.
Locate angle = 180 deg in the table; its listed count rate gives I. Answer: 16.03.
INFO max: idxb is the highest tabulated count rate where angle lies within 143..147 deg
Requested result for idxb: 18.69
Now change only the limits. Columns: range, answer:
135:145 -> 18.51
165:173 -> 18.49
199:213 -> 18.63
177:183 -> 16.83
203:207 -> 17.61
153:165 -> 17.73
